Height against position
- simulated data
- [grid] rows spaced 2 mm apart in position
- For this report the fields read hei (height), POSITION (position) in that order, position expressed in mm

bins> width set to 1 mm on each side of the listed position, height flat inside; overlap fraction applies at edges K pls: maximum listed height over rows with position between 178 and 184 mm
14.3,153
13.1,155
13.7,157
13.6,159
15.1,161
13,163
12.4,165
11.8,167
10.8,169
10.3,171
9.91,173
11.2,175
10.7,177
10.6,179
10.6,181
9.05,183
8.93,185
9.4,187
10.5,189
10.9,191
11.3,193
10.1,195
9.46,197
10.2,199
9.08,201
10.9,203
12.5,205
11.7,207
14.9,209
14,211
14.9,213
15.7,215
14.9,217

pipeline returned 10.6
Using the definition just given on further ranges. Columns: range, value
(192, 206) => 12.5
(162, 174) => 13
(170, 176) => 11.2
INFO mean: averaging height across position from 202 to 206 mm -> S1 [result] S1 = 11.7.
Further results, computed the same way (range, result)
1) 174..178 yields 10.9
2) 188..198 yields 10.5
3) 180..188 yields 9.49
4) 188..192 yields 10.7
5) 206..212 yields 13.5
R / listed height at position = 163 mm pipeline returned 13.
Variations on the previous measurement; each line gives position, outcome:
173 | 9.91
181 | 10.6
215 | 15.7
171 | 10.3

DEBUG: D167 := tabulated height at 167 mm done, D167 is 11.8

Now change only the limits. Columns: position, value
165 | 12.4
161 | 15.1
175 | 11.2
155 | 13.1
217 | 14.9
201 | 9.08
